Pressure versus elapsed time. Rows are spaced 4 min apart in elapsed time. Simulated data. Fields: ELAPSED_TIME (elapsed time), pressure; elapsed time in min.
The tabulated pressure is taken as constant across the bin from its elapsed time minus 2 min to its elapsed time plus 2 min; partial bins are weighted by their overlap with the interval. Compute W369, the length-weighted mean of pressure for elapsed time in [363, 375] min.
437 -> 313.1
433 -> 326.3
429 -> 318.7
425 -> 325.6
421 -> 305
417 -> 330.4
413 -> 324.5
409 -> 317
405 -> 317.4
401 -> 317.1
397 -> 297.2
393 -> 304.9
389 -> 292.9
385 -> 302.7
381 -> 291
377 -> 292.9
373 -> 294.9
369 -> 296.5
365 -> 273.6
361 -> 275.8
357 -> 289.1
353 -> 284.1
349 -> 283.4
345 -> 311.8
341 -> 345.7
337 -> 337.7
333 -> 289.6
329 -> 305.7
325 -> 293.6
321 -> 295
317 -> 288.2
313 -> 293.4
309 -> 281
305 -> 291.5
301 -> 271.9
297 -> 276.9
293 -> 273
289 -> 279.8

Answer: 288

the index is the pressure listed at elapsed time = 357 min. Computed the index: 289.1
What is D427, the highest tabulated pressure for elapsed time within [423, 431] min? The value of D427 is 325.6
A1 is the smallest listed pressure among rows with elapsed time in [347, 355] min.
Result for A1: 283.4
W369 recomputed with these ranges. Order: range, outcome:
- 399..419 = 321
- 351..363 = 283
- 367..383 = 294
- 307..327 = 290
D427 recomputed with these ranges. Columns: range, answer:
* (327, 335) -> 305.7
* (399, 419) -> 330.4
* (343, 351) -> 311.8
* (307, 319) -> 293.4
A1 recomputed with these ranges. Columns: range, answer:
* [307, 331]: 281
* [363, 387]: 273.6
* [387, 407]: 292.9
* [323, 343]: 289.6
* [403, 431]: 305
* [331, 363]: 275.8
